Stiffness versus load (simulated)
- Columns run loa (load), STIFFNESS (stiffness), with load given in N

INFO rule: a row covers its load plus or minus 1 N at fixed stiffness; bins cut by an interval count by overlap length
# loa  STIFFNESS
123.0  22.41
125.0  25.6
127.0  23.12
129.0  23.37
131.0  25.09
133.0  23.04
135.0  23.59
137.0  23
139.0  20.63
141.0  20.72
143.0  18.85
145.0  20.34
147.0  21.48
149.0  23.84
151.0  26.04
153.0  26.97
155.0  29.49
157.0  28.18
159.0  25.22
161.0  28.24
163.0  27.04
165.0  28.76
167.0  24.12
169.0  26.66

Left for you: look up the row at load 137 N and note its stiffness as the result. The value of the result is 23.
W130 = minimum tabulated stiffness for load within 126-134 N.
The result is 23.04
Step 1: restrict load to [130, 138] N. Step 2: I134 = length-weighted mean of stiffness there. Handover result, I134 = 23.7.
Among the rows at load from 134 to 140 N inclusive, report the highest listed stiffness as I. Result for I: 23.59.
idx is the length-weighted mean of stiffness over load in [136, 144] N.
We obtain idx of 20.8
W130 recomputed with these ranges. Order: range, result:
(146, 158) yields 21.48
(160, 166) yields 27.04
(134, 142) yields 20.63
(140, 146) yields 18.85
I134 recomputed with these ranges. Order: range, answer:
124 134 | 24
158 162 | 26.7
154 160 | 27.6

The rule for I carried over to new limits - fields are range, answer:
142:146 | 20.34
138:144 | 20.72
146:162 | 29.49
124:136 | 25.6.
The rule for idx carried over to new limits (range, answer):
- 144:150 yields 21.9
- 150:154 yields 26.5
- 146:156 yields 25.6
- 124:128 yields 24.4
